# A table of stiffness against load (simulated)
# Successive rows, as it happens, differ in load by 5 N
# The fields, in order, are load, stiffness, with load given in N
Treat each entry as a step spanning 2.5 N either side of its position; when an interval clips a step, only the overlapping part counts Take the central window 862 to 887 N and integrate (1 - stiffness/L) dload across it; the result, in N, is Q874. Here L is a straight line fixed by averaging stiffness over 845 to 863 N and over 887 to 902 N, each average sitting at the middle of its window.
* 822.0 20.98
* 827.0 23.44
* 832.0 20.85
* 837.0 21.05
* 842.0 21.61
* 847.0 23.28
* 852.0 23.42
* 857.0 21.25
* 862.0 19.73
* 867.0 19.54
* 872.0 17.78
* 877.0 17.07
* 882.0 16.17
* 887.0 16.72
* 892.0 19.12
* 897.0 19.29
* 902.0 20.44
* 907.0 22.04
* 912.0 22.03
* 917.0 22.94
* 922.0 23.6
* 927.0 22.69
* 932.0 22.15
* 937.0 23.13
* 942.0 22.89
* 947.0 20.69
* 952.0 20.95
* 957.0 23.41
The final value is 3.4 N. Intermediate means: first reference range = 22.1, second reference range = 19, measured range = 17.8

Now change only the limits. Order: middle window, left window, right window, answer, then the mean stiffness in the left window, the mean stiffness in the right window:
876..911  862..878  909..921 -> 3.02 N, 18.5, 22.6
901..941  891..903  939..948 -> -3.11 N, 19.6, 22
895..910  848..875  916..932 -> 0.96 N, 20.4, 22.9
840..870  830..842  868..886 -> -3.28 N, 21.1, 17.2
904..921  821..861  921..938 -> 0.19 N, 21.9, 22.8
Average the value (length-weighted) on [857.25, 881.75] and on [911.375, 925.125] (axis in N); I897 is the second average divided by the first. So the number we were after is 1.2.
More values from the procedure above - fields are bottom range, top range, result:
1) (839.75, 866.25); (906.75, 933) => 1.04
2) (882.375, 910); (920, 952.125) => 1.16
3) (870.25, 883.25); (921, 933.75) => 1.34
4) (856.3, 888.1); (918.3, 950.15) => 1.23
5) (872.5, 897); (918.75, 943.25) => 1.31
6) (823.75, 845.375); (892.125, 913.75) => 0.95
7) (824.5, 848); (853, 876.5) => 0.89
